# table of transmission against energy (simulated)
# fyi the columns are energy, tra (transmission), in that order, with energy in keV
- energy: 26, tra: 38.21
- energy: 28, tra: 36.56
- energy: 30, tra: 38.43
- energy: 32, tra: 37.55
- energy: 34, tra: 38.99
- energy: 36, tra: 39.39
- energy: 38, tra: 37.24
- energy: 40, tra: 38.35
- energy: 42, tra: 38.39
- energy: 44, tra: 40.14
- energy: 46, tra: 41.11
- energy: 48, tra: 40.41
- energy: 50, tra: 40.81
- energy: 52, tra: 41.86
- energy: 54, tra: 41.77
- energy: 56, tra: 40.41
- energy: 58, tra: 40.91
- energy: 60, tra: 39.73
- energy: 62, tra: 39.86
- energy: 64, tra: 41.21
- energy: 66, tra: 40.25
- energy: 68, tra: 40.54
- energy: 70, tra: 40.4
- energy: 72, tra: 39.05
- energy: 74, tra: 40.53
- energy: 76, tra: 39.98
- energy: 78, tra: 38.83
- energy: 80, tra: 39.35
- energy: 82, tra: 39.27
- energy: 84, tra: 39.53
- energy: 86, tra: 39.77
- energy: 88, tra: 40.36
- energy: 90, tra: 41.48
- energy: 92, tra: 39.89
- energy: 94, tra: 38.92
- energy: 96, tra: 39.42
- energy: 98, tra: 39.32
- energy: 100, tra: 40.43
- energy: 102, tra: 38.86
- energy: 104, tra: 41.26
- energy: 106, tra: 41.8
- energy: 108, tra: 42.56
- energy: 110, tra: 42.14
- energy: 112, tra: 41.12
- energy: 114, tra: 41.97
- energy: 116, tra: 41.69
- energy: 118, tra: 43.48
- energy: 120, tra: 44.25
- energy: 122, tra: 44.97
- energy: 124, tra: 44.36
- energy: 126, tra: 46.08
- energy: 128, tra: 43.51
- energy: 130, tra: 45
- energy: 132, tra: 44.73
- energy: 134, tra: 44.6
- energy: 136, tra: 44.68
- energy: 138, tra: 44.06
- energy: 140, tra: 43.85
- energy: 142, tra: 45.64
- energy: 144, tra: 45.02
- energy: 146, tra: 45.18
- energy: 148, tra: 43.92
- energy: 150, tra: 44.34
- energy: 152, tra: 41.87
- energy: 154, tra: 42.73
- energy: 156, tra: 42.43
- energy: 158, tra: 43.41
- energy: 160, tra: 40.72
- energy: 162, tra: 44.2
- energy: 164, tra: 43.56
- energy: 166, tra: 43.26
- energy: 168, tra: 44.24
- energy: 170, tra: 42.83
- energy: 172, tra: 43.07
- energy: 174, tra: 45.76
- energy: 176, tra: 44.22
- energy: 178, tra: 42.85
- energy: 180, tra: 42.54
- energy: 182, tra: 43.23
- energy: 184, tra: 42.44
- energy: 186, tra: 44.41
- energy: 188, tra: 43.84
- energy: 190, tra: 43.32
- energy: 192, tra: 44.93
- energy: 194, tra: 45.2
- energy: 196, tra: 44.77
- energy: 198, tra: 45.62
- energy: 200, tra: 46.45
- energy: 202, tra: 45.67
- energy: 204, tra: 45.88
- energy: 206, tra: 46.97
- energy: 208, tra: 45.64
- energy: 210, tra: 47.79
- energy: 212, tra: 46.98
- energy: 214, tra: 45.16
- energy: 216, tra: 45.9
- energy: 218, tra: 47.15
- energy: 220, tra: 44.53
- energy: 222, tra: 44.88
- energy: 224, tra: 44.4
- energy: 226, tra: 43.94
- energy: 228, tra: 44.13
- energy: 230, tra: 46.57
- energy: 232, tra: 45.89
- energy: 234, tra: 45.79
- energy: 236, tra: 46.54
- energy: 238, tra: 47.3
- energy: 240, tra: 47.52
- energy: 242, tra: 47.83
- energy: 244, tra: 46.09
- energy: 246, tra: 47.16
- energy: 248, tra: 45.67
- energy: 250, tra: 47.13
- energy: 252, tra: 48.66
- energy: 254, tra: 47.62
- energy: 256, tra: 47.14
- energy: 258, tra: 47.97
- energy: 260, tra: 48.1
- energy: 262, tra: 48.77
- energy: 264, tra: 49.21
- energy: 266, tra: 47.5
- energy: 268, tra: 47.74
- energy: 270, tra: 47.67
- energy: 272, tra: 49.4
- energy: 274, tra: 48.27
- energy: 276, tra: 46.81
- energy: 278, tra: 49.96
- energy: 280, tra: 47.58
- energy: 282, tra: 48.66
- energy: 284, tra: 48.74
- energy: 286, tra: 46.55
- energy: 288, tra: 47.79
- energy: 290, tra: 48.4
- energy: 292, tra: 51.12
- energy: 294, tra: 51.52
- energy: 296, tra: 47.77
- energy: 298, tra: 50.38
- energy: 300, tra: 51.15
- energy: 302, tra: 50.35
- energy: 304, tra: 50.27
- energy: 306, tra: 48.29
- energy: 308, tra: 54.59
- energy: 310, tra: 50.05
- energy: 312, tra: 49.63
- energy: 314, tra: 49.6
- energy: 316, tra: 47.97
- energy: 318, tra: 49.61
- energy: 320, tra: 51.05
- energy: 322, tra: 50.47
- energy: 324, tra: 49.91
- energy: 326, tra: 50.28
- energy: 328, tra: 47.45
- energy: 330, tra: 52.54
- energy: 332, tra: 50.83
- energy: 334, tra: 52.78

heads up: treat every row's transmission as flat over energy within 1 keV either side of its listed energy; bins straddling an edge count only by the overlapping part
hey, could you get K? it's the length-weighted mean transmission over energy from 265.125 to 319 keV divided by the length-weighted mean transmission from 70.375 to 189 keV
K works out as 1.2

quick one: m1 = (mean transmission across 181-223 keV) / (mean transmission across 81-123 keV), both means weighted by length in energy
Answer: 1.1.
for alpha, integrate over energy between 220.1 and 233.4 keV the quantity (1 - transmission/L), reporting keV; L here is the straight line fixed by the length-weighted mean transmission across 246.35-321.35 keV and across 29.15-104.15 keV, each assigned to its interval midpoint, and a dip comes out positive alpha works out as 0.4 keV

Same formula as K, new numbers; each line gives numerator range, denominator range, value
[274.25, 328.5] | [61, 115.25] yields 1.23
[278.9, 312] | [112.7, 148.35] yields 1.12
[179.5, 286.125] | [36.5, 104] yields 1.16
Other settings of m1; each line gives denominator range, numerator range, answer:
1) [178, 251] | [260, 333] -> 1.09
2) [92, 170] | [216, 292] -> 1.10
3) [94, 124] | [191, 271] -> 1.12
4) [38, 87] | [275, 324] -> 1.24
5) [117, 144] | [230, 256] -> 1.05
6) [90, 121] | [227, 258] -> 1.14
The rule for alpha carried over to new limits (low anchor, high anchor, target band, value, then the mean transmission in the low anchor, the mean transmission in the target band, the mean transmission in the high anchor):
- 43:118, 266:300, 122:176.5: -0.9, 40.5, 44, 48.7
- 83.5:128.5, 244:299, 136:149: -0.5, 41.6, 44.6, 48.2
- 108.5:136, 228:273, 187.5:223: 0.3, 43.7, 45.6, 47.3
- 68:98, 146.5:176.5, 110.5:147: -1.9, 39.8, 44.1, 43.4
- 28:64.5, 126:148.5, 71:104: 1.7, 39.7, 39.7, 44.6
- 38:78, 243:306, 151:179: 0.7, 40.2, 43.2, 48.4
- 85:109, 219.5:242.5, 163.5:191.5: 0.0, 40.3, 43.6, 45.8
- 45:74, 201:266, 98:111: 0.3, 40.6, 41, 46.6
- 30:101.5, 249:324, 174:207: 0.4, 39.8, 44.6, 49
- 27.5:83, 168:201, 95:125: -0.2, 39.7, 41.8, 44.1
